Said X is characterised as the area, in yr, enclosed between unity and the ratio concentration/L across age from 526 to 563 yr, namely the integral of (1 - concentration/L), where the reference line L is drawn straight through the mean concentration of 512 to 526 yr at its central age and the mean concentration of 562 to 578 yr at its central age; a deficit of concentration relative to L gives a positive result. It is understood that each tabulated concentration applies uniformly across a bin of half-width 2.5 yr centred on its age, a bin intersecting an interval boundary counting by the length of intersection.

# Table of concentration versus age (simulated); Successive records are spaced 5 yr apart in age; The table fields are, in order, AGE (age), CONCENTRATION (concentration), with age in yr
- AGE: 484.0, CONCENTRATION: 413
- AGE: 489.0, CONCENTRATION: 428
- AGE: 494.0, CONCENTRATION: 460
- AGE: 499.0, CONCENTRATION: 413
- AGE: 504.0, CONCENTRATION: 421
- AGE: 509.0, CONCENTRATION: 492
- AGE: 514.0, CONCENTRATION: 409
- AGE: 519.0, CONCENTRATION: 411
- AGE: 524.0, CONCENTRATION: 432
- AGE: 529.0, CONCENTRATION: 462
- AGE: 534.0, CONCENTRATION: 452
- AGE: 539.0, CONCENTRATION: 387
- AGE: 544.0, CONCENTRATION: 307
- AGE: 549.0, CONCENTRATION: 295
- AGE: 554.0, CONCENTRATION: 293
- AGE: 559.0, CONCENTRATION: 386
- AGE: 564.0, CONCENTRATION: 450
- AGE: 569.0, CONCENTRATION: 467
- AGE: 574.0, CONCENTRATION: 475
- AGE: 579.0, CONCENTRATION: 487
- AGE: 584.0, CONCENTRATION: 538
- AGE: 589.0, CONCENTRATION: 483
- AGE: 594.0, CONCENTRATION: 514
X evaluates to 5.68 yr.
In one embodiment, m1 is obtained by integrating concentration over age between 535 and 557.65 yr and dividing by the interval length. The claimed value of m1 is 333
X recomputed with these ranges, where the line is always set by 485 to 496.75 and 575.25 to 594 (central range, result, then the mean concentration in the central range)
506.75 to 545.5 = 3.4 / 421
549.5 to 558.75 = 3.2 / 316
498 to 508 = 0.4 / 429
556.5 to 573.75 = 1.8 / 440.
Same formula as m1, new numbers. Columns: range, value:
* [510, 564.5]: 390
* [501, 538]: 437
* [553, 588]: 450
